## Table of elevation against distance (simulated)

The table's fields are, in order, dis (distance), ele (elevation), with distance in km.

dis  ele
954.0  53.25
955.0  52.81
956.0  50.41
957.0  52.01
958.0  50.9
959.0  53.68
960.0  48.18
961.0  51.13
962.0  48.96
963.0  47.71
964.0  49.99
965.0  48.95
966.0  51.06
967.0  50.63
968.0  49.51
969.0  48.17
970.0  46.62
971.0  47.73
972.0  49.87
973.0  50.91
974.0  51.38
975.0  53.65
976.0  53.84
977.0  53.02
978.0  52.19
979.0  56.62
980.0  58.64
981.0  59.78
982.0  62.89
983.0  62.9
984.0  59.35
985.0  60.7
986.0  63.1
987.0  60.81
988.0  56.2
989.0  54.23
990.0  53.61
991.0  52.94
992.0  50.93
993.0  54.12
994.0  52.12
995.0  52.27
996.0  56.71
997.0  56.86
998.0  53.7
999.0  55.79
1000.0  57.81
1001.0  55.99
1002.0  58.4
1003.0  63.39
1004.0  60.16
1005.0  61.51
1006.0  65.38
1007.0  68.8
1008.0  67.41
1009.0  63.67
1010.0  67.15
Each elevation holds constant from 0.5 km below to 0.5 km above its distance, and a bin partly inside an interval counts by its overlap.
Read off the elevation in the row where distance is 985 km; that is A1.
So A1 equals 60.7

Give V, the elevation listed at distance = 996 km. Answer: 56.71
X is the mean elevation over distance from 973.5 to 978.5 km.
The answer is 52.8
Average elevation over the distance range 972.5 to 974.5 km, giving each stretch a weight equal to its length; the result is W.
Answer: 51.1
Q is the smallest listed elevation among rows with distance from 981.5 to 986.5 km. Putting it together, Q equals 59.35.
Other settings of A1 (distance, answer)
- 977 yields 53.02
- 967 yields 50.63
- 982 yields 62.89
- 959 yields 53.68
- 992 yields 50.93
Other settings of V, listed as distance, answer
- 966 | 51.06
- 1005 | 61.51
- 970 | 46.62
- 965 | 48.95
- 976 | 53.84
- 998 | 53.7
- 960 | 48.18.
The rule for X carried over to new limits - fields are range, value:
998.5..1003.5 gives 58.3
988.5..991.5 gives 53.6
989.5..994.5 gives 52.7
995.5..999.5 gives 55.8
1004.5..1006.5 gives 63.4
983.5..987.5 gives 61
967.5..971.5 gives 48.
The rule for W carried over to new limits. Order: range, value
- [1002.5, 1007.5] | 63.8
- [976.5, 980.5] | 55.1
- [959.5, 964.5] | 49.2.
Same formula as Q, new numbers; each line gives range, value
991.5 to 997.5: 50.93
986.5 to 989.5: 54.23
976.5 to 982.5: 52.19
